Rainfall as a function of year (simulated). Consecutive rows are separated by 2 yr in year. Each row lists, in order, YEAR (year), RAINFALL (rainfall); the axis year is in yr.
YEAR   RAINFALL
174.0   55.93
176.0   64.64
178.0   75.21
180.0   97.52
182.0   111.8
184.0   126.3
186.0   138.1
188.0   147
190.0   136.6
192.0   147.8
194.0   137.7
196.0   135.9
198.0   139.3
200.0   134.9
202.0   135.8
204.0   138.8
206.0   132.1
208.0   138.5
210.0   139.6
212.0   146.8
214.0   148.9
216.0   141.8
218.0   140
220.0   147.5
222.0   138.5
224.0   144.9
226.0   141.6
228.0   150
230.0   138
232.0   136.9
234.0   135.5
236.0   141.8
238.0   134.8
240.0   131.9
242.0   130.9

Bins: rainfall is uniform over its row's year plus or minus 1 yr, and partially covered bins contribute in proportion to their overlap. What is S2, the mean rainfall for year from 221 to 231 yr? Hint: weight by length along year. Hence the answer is 143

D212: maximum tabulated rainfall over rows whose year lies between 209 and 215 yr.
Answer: 148.9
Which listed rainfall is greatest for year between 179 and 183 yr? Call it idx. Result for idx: 111.8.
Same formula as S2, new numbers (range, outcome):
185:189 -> 143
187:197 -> 141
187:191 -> 142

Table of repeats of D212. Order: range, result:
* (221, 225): 144.9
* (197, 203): 139.3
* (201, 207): 138.8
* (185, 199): 147.8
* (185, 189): 147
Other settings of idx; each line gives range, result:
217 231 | 150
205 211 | 139.6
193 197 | 137.7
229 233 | 138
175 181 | 97.52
